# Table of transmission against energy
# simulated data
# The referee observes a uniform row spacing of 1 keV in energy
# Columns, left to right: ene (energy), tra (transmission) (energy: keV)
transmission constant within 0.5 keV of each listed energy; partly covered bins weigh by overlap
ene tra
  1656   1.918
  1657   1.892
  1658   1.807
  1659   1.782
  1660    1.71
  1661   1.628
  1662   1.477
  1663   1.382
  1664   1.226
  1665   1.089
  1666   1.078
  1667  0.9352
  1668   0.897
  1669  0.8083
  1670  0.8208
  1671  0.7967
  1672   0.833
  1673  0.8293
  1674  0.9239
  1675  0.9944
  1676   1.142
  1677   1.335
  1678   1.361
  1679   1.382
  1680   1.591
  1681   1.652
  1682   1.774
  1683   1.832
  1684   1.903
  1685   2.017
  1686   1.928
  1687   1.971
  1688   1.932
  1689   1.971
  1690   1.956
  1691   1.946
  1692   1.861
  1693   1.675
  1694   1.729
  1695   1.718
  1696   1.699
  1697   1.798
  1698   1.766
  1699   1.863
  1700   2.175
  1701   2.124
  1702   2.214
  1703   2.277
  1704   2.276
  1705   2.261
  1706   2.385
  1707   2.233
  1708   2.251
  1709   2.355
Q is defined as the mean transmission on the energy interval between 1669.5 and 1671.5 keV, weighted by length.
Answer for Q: 0.809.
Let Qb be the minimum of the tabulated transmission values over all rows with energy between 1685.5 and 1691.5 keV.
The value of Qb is 1.928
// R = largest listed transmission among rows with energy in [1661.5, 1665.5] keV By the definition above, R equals 1.477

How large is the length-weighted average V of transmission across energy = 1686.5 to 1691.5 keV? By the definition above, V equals 1.96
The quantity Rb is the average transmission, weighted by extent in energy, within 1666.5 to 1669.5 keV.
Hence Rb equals 0.88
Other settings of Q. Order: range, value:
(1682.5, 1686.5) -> 1.92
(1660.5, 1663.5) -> 1.5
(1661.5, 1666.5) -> 1.25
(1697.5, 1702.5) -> 2.03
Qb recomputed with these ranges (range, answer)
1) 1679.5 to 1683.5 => 1.591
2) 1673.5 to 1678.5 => 0.9239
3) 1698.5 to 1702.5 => 1.863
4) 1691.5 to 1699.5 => 1.675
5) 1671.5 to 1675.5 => 0.8293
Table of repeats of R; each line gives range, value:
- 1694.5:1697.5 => 1.798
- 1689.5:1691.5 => 1.956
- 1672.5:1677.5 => 1.335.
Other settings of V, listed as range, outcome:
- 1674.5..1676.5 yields 1.07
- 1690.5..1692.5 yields 1.9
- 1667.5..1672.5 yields 0.831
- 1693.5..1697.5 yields 1.74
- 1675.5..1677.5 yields 1.24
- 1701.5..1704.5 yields 2.26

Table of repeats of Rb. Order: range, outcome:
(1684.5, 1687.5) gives 1.97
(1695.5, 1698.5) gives 1.75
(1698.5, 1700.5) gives 2.02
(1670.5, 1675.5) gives 0.875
